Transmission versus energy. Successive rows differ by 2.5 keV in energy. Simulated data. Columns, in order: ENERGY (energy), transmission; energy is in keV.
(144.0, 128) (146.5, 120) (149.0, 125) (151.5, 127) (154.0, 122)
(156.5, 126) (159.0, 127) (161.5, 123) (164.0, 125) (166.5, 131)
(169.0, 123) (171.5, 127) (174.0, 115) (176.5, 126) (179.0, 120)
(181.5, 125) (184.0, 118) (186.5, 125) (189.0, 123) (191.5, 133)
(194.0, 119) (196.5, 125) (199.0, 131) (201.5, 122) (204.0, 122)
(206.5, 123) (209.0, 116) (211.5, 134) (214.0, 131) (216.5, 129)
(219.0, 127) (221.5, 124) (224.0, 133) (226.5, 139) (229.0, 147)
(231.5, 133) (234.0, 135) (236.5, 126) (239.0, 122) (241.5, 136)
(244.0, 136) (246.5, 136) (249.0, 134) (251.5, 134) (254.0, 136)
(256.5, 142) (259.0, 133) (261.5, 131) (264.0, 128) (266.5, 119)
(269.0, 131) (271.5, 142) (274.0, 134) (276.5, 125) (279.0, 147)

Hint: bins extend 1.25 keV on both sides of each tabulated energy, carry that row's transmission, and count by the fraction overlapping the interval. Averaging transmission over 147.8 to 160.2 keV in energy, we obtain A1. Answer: 125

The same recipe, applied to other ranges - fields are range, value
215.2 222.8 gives 127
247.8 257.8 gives 136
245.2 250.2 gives 135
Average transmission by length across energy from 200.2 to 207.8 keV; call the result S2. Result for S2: 122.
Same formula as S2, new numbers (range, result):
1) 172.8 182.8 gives 122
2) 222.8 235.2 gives 137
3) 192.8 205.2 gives 124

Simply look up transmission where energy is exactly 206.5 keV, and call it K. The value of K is 123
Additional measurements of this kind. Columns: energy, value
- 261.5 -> 131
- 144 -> 128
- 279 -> 147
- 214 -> 131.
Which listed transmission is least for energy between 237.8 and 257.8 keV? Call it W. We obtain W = 122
